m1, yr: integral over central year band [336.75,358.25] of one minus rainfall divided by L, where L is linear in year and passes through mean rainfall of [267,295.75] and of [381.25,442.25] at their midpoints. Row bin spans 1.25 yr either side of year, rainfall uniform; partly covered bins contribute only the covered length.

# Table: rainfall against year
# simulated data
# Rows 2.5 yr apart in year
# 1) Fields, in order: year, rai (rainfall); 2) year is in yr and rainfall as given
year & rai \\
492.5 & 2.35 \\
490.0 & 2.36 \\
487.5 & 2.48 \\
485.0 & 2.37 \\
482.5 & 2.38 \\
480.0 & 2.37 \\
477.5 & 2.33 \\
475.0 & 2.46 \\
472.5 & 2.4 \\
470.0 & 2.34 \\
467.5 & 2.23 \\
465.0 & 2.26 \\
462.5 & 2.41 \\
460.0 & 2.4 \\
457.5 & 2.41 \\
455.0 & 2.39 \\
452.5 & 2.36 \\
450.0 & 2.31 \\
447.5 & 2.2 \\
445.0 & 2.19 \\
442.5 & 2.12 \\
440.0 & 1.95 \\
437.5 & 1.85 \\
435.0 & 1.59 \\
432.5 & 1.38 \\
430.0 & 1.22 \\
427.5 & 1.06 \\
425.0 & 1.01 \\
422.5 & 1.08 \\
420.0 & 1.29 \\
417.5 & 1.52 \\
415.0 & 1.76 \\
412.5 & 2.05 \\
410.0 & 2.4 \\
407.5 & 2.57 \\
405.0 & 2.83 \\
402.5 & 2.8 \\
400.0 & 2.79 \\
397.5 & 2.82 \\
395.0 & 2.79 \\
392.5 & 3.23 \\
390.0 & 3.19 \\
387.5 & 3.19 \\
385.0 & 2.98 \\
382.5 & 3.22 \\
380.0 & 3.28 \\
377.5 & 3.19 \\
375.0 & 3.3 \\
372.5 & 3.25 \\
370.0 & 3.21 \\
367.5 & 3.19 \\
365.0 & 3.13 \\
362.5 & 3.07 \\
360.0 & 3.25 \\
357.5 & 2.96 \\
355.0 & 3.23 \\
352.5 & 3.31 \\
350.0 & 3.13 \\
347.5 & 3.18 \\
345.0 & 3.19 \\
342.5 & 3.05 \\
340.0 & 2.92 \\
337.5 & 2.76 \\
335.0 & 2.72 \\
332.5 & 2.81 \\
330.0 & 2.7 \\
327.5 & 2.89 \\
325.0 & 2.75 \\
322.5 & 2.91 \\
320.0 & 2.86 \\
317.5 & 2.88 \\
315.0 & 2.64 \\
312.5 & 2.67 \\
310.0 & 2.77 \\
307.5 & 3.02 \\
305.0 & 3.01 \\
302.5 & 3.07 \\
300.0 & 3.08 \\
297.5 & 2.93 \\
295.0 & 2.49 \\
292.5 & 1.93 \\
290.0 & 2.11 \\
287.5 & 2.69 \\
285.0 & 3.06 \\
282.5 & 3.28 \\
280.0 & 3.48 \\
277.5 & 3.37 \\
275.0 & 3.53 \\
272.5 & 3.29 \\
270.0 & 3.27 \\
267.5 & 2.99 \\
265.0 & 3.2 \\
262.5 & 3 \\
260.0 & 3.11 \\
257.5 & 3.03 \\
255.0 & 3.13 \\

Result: -4.4 yr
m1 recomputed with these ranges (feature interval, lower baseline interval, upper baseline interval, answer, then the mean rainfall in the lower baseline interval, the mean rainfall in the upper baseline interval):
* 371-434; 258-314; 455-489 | 5.0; 2.97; 2.37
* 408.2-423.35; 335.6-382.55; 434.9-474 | 5.1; 3.14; 2.23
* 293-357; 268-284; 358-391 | 7.0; 3.35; 3.18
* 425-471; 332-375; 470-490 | 9.8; 3.09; 2.39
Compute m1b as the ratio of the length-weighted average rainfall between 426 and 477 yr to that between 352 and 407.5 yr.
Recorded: 0.67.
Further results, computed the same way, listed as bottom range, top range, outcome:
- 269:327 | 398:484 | 0.72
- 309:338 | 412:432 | 0.49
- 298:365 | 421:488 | 0.69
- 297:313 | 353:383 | 1.08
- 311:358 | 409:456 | 0.61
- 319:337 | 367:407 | 1.09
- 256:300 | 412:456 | 0.58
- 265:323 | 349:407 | 1.05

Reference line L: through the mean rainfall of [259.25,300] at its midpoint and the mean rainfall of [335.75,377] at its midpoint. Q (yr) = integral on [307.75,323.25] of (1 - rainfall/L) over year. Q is 1.3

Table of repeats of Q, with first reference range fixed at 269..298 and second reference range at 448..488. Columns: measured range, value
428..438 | 4.1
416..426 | 5.1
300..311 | -0.4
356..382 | -4.9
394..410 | -1.0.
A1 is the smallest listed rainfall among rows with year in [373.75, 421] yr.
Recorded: 1.29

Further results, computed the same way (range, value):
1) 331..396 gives 2.72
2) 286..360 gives 1.93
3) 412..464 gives 1.01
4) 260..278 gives 2.99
